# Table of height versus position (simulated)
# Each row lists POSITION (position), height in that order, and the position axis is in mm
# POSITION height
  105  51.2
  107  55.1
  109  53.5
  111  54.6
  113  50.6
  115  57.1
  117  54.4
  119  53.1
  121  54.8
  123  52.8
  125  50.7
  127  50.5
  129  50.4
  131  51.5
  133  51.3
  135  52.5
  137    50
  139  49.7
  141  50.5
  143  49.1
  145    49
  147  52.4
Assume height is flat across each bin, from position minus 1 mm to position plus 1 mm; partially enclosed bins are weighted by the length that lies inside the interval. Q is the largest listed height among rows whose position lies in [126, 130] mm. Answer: 50.5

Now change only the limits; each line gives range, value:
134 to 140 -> 52.5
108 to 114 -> 54.6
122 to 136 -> 52.8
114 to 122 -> 57.1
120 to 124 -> 54.8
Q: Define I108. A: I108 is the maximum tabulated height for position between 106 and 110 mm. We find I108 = 55.1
